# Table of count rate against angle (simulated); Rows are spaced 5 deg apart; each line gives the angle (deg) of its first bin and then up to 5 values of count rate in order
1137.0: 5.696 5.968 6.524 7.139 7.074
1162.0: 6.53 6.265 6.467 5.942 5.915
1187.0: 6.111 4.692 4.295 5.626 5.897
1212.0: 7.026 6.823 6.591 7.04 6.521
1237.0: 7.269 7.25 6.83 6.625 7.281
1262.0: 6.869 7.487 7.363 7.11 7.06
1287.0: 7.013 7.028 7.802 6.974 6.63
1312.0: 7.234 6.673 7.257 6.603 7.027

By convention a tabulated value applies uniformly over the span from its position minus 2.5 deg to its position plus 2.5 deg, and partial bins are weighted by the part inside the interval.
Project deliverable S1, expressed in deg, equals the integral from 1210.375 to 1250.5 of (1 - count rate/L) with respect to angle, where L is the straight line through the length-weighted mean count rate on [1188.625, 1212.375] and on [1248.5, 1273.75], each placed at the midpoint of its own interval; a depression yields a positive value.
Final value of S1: -4.4 deg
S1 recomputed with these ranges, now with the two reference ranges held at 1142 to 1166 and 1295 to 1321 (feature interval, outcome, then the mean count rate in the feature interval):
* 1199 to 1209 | 1.7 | 5.68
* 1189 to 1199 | 3.2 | 4.58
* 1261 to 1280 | -0.7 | 7.23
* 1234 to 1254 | -0.2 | 6.99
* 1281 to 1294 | 0.0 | 7.03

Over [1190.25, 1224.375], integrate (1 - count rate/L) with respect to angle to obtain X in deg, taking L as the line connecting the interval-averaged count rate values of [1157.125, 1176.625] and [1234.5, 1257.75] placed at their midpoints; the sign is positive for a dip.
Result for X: 4.5 deg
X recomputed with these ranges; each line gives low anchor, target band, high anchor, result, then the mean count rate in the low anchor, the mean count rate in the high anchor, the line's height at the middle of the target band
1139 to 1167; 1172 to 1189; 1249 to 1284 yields 1.7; 6.6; 7.11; 6.72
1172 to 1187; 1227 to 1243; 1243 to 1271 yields -0.5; 6.05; 7.05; 6.77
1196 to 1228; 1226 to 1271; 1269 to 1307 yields -2.4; 6.23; 7.16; 6.68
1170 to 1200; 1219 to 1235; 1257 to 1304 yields -1.2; 5.56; 7.2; 6.28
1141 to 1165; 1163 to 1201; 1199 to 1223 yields 4.7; 6.68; 6.34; 6.51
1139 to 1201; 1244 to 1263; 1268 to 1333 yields -0.6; 6.06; 7.07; 6.71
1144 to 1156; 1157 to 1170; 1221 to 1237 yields 0.6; 6.83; 6.82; 6.82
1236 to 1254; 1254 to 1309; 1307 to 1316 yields -1.3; 6.98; 6.97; 6.98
